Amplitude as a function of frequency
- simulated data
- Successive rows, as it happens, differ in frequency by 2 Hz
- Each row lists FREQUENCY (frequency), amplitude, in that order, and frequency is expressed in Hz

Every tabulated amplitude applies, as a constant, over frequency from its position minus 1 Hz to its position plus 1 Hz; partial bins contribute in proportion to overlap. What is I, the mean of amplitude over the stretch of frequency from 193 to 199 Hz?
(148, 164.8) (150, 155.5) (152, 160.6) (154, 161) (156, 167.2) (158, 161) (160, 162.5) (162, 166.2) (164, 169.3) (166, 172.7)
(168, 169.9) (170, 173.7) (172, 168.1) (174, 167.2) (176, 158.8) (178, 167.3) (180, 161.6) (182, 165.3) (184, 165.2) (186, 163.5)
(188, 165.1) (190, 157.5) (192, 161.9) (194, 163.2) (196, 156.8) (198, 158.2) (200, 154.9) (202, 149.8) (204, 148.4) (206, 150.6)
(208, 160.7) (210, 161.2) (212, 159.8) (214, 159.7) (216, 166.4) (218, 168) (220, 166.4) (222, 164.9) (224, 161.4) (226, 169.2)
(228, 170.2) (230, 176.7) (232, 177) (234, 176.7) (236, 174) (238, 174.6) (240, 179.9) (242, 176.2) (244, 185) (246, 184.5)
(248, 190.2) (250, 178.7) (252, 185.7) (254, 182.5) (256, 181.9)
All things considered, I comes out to 159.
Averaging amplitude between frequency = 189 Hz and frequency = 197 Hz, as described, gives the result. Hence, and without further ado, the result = 160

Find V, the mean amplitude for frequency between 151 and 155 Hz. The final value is 161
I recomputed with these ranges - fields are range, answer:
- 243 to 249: 187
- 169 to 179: 167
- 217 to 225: 165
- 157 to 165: 165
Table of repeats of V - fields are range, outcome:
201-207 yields 150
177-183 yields 165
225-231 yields 172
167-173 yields 171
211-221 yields 164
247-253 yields 185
